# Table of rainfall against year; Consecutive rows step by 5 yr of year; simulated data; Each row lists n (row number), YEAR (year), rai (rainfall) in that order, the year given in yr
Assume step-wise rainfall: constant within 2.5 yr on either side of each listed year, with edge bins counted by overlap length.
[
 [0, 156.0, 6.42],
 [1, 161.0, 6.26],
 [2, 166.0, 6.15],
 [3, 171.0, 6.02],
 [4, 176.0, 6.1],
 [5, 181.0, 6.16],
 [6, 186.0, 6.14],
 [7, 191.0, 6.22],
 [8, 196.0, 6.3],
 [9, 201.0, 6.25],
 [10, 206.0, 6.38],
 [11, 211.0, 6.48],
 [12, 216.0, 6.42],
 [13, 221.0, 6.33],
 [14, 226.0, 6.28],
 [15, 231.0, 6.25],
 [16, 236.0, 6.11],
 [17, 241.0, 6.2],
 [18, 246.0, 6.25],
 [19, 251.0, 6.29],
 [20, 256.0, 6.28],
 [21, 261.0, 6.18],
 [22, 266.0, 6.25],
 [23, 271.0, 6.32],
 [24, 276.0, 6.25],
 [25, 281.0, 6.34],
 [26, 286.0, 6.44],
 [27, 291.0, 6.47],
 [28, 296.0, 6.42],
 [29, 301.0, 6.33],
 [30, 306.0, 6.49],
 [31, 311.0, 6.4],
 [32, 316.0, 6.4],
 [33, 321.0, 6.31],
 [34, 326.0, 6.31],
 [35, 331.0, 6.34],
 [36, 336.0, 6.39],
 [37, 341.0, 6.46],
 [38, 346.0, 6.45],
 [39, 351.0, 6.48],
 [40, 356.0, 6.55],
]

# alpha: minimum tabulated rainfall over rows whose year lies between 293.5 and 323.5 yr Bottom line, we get 6.31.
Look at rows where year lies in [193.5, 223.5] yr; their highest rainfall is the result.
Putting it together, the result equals 6.48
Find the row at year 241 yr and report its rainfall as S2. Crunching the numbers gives 6.2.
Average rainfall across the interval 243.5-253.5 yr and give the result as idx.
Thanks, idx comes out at 6.27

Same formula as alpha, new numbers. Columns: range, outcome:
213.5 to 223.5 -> 6.33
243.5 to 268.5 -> 6.18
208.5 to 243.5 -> 6.11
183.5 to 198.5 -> 6.14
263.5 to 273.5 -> 6.25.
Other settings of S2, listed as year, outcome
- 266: 6.25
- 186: 6.14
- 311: 6.4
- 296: 6.42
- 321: 6.31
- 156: 6.42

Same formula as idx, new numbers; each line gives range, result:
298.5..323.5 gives 6.39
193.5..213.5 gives 6.35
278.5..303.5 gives 6.4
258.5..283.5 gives 6.27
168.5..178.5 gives 6.06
